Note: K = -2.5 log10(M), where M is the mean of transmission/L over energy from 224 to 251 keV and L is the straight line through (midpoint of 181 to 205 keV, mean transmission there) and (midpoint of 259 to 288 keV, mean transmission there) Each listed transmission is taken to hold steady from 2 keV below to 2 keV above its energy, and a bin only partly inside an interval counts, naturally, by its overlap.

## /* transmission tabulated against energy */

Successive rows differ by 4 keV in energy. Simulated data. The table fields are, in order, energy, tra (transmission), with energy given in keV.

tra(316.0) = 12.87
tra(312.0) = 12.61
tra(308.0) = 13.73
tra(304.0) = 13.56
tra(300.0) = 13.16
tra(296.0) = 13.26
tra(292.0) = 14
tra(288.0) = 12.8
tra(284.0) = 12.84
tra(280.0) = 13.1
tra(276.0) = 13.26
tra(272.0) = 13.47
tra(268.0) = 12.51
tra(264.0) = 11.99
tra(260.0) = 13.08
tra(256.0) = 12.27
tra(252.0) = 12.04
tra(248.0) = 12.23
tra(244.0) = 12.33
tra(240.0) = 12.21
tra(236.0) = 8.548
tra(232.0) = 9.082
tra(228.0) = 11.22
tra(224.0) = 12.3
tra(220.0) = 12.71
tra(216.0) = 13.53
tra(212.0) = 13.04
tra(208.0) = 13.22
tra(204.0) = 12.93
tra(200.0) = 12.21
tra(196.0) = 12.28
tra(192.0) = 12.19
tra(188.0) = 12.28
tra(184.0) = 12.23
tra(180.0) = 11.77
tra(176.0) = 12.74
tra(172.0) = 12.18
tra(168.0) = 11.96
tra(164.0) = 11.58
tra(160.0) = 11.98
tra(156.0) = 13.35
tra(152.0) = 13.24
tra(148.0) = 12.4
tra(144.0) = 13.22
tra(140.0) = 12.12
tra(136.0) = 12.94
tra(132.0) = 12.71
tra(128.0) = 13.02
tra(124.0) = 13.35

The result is 0.14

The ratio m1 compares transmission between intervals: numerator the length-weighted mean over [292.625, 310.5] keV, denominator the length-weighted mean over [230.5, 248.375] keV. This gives 1.24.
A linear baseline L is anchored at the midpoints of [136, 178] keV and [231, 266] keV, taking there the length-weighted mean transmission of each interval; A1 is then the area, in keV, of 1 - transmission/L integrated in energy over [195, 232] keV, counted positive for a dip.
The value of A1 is -1.47 keV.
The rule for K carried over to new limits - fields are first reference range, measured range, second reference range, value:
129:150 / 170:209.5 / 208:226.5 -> 0.04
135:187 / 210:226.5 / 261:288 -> -0.02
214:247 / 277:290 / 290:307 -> 0.01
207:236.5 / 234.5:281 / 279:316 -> 0.02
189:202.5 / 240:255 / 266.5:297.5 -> 0.05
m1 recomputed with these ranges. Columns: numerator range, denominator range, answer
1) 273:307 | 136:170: 1.06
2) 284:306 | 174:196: 1.09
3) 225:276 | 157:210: 0.96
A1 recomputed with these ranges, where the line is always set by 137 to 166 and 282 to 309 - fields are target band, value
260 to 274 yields 0.5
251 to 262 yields 0.5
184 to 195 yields 0.5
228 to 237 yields 2.5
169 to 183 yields 0.5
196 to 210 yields 0.1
